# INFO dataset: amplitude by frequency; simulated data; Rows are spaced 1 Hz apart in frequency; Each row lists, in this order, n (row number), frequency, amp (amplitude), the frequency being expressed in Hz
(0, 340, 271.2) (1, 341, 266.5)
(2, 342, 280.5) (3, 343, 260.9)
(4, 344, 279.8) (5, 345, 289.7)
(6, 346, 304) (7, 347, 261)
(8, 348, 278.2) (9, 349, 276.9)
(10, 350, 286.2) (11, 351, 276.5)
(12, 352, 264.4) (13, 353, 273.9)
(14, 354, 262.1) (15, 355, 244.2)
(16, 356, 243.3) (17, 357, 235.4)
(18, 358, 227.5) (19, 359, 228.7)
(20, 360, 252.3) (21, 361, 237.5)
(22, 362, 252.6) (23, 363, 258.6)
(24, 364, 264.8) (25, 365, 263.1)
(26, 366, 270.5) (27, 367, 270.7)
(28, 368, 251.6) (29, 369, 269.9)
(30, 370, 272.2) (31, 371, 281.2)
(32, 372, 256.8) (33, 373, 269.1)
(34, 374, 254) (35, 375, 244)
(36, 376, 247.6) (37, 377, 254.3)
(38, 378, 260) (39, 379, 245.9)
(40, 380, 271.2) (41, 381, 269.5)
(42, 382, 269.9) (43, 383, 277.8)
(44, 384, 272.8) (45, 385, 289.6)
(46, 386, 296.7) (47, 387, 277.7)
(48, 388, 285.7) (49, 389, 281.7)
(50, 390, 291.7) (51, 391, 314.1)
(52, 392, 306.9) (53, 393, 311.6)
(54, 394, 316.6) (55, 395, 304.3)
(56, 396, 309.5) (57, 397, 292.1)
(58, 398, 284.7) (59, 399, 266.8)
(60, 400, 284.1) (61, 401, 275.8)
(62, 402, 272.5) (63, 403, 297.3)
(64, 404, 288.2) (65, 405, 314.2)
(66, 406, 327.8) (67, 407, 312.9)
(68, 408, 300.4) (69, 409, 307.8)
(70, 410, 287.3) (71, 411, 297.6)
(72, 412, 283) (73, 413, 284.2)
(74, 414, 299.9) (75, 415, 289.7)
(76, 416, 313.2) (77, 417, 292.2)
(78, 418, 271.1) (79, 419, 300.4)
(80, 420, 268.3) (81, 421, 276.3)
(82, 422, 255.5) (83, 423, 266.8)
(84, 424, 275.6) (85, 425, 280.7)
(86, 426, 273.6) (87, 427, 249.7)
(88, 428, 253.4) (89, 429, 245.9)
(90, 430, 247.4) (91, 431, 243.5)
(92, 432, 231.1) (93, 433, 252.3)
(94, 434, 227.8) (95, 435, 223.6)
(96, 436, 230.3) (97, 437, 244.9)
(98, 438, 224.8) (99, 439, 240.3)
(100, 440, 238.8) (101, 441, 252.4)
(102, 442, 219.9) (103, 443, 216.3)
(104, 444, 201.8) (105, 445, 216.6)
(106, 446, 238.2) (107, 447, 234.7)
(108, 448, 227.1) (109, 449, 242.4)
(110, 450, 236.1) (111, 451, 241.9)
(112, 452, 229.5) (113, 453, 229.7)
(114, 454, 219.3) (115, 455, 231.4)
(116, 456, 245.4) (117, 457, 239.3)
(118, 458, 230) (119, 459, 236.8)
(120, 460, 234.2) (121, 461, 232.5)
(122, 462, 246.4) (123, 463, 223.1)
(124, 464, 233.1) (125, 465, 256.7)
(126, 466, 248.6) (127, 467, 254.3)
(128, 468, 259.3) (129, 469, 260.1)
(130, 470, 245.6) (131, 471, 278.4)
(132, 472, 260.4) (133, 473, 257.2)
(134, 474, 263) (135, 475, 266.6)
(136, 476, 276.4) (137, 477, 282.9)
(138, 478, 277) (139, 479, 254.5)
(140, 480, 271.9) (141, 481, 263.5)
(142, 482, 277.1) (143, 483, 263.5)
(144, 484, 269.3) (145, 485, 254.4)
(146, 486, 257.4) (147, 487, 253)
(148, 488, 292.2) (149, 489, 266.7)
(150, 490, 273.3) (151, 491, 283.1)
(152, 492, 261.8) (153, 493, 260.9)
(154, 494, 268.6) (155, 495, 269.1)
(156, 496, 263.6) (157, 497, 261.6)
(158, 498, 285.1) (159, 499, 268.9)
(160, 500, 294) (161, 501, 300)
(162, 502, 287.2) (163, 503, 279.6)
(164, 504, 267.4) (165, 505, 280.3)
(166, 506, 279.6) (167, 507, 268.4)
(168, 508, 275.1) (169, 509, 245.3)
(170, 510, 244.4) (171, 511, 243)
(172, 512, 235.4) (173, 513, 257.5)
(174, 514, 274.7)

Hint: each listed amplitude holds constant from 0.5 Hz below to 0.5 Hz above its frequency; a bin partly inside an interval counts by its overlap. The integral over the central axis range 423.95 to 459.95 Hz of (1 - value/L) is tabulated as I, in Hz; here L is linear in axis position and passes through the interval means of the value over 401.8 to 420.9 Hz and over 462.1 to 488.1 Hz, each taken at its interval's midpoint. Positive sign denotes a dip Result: 5.3 Hz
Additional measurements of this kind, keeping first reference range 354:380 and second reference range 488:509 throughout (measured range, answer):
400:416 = -2.2 Hz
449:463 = 1.7 Hz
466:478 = 0.3 Hz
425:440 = 1.2 Hz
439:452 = 1.7 Hz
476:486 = 0.1 Hz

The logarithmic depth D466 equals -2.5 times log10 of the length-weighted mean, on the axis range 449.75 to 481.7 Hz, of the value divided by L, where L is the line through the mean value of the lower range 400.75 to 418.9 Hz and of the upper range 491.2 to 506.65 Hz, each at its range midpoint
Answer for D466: 0.134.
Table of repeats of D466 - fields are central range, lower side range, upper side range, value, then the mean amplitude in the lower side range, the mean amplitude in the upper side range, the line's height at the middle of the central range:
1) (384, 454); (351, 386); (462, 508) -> -0.02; 260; 267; 263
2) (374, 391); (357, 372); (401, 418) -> 0.00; 256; 297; 273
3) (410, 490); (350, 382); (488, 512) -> 0.05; 258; 270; 266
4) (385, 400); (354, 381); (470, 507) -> -0.14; 255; 271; 259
